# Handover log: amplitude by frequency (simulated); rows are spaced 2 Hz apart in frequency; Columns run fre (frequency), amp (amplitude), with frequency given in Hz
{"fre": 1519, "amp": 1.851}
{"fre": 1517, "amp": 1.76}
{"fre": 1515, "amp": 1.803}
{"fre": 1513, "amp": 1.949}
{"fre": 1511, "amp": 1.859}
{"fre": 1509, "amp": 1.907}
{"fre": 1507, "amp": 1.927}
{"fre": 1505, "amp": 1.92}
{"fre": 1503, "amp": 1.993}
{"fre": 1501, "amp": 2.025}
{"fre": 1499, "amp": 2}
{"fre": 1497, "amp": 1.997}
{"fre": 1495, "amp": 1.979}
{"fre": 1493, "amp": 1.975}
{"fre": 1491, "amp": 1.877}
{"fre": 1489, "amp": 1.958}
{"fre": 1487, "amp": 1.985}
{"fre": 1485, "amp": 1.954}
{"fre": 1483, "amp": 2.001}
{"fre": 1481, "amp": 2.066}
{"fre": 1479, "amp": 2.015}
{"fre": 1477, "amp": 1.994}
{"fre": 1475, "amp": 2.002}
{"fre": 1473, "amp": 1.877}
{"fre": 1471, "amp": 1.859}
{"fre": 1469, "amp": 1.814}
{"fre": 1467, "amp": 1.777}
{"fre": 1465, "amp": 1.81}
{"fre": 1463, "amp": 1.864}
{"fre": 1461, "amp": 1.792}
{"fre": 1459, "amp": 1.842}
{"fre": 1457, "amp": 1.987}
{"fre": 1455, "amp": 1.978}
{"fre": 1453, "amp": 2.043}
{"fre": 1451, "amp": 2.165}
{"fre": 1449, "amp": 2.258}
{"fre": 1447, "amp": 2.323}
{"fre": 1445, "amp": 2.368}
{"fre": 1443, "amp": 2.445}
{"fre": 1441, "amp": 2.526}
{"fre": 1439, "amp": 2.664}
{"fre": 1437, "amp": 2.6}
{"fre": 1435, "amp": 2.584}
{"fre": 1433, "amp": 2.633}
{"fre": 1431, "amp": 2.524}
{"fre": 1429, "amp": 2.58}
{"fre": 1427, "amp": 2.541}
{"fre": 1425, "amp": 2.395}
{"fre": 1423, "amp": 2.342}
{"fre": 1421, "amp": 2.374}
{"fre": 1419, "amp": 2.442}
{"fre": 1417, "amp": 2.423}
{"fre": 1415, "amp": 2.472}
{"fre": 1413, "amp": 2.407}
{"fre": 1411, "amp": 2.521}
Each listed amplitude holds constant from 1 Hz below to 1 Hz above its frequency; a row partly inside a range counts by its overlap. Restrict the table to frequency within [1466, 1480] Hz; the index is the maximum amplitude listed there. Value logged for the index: 2.015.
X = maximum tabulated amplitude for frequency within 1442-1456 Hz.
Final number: 2.445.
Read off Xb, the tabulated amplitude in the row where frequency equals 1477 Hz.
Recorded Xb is 1.994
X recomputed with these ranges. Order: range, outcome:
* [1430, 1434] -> 2.633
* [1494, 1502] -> 2.025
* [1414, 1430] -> 2.58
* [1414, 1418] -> 2.472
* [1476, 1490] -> 2.066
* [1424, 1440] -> 2.664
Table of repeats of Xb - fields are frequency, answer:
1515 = 1.803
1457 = 1.987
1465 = 1.81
